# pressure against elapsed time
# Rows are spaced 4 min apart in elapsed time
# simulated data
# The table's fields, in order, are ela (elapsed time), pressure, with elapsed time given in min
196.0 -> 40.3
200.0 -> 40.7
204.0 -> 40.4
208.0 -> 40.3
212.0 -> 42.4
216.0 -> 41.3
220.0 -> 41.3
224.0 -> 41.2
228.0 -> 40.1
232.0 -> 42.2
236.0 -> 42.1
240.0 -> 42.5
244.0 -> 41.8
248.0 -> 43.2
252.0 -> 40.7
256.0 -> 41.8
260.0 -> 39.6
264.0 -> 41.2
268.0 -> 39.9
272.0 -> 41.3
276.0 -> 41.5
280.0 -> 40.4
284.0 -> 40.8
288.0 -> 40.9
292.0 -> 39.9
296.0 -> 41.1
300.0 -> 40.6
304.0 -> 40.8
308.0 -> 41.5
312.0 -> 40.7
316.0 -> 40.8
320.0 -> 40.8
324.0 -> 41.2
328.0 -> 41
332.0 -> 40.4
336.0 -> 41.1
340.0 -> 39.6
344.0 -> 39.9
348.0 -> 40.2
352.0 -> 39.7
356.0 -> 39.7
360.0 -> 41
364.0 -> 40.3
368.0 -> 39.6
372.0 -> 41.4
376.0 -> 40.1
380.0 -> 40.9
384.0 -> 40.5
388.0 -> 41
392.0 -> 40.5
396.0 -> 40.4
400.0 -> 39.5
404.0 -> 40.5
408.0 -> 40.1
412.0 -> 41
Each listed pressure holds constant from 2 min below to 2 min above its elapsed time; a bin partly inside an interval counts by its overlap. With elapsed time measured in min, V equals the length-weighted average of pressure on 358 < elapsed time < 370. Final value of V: 40.3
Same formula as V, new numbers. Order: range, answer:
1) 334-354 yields 40.1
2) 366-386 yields 40.5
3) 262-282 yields 40.9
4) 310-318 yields 40.8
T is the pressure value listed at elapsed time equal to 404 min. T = 40.5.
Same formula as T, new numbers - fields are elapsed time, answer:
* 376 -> 40.1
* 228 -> 40.1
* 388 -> 41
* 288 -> 40.9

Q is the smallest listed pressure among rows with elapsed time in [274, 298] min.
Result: 39.9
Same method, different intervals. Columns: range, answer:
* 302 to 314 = 40.7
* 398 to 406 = 39.5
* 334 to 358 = 39.6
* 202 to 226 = 40.3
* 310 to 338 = 40.4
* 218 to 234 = 40.1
